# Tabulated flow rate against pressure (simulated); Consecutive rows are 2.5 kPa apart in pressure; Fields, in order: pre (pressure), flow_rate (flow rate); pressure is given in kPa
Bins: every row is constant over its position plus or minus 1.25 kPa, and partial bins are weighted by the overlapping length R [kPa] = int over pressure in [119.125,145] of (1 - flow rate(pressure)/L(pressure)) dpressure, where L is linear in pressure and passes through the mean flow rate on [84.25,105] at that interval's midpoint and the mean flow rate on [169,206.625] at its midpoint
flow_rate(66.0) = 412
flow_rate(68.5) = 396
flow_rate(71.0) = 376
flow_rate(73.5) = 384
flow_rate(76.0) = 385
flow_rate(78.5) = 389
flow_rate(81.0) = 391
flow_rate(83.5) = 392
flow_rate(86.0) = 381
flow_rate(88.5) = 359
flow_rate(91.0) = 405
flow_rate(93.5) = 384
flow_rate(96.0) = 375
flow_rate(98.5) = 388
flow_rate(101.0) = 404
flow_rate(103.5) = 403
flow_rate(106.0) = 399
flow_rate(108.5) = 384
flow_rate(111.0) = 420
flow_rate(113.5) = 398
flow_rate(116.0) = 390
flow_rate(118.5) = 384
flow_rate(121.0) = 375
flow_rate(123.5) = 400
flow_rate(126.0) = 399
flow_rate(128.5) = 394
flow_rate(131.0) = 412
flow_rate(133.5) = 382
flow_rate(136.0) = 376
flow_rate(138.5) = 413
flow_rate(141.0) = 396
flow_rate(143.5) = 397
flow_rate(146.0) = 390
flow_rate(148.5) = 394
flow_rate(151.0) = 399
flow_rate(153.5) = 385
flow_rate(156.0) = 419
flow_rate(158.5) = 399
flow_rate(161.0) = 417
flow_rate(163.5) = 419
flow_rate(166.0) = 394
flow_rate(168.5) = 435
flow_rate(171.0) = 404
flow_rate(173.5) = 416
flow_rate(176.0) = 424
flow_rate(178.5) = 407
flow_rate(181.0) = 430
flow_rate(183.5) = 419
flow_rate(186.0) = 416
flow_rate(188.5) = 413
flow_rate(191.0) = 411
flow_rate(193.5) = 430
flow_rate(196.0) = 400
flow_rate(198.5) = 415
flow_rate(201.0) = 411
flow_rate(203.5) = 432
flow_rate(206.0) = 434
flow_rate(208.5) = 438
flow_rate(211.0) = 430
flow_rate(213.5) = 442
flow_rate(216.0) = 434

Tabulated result 0.4 kPa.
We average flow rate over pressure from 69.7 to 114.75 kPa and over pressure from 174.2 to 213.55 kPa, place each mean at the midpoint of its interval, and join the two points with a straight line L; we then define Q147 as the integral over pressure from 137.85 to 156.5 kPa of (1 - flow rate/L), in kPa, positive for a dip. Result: 0.4 kPa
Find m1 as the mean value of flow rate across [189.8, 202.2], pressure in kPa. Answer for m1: 413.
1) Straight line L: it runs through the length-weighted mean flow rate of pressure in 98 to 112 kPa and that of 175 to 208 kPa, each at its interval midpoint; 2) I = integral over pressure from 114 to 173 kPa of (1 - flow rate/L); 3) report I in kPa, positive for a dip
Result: 1.4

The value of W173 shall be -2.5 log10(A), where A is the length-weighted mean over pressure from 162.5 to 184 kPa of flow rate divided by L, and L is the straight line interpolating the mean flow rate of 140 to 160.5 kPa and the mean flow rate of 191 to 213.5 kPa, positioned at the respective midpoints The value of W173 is -0.02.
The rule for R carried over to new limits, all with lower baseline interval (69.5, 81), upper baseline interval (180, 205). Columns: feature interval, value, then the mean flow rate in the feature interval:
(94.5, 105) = 0.0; 392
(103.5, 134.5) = 0.1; 395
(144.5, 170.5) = 0.2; 405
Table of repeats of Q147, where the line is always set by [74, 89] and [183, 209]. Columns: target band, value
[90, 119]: -0.3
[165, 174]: 0.0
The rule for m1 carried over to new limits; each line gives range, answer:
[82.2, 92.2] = 384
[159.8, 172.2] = 414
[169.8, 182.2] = 416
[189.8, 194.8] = 420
